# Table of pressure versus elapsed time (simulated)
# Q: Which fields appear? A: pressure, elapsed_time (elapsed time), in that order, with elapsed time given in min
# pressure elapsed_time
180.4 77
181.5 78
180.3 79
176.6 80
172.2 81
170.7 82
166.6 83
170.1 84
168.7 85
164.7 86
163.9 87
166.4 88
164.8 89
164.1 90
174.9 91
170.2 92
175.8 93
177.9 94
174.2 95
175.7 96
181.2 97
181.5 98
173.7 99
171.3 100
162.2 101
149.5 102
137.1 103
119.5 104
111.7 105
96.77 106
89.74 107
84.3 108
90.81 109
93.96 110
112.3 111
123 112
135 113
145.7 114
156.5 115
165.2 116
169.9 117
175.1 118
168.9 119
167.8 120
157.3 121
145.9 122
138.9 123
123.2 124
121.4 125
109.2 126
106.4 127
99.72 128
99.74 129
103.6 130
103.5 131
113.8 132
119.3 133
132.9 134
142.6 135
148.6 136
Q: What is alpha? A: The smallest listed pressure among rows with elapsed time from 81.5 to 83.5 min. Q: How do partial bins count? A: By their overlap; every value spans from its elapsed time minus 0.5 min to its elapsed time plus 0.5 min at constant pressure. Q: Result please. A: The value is 166.6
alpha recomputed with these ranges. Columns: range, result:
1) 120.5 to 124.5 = 123.2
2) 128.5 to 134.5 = 99.74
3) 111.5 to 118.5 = 123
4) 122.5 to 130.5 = 99.72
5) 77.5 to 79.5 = 180.3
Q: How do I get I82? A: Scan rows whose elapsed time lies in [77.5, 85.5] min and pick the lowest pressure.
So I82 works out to 166.6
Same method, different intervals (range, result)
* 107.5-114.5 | 84.3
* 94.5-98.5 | 174.2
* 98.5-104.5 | 119.5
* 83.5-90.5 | 163.9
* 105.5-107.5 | 89.74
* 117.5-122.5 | 145.9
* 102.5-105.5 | 111.7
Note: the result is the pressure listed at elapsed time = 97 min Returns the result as 181.2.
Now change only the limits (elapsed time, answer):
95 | 174.2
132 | 113.8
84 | 170.1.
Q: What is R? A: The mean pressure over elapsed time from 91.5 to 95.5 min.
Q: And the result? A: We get 175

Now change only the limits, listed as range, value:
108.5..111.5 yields 99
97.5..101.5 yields 172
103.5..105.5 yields 116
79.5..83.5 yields 172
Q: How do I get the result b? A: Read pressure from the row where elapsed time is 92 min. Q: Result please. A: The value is 170.2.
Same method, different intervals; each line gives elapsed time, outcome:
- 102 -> 149.5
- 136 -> 148.6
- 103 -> 137.1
